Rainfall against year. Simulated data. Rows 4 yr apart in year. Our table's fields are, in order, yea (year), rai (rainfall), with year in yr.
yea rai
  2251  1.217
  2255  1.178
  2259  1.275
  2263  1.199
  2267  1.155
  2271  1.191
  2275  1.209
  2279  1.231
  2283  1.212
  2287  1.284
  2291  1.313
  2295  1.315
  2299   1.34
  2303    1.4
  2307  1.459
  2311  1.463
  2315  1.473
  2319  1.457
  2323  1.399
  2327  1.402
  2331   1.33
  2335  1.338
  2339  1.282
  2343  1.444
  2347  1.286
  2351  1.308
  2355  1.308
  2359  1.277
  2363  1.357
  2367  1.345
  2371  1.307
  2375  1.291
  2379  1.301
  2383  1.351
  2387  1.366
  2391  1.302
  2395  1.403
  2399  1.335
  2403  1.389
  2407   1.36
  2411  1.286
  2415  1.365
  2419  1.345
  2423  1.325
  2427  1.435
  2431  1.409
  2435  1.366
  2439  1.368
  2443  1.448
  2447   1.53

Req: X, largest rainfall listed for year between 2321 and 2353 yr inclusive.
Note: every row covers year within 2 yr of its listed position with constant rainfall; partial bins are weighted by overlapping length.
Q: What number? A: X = 1.444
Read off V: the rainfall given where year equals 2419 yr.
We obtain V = 1.345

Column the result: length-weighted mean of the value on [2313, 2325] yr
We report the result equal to 1.44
